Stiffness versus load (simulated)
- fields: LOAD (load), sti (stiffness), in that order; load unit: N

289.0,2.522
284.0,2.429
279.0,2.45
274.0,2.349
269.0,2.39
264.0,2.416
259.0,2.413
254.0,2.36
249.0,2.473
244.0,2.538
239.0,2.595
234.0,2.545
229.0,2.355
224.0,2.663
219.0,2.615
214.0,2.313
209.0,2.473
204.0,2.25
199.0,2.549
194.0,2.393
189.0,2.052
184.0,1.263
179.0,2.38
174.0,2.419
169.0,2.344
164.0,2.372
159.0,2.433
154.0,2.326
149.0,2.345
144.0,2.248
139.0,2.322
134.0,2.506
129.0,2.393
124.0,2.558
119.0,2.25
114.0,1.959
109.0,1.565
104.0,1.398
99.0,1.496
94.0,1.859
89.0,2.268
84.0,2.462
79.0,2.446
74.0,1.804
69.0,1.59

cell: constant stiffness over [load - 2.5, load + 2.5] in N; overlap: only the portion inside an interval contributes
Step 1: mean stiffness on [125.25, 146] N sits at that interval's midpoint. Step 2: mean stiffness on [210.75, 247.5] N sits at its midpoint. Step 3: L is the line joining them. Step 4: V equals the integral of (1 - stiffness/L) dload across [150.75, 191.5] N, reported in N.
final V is 3.8 N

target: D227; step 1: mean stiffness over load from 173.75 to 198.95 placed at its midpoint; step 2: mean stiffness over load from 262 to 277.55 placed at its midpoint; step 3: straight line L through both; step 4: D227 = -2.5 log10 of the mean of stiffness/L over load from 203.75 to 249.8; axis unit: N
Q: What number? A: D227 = -0.11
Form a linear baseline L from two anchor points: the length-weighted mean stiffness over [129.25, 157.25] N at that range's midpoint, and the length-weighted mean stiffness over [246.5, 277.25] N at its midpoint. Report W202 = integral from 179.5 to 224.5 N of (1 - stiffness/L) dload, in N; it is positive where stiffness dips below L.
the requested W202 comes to 2.0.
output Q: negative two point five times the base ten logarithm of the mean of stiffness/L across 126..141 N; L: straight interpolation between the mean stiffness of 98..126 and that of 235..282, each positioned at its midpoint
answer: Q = -0.226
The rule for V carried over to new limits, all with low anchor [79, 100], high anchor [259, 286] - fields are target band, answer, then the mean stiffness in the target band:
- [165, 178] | -0.8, 2.38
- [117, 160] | -3.7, 2.38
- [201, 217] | -0.4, 2.36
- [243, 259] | -0.5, 2.44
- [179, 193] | 2.5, 1.87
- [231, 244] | -1.1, 2.56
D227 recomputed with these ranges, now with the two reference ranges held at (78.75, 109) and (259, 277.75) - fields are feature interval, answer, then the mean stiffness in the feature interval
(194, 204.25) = -0.11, 2.43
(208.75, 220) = -0.09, 2.45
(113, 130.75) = -0.16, 2.31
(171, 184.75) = 0.01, 2.13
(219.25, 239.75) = -0.12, 2.54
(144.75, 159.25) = -0.13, 2.34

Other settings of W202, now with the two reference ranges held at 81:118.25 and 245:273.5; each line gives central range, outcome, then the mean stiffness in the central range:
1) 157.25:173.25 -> -2.2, 2.38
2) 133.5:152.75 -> -2.9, 2.34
